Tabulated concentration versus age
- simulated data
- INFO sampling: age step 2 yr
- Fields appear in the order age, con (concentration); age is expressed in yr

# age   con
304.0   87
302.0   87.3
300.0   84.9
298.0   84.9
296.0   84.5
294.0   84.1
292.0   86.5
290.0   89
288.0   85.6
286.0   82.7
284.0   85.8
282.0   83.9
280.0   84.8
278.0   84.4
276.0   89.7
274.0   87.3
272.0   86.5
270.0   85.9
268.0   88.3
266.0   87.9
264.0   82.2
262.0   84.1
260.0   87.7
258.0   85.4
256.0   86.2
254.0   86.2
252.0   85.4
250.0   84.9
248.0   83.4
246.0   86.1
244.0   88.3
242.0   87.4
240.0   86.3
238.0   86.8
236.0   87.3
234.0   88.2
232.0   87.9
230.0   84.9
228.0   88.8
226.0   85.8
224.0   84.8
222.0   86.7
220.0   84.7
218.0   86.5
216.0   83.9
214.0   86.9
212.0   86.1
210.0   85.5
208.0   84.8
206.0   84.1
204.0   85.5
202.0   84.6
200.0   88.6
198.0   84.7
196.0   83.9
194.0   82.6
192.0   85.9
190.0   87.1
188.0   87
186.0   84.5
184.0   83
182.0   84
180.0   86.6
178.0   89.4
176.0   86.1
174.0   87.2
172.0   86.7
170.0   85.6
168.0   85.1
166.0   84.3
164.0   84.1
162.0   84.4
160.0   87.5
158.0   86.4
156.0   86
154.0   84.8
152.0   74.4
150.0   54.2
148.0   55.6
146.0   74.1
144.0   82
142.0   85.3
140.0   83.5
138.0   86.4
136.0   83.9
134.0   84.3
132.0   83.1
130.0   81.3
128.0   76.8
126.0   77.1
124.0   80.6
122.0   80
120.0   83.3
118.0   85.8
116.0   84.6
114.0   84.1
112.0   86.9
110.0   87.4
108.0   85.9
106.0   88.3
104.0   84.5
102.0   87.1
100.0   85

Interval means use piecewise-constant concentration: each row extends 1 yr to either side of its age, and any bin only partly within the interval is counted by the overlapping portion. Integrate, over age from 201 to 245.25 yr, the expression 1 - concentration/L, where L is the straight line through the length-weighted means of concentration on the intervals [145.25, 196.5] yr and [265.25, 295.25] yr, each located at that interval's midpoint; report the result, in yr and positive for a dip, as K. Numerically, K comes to -1.1 yr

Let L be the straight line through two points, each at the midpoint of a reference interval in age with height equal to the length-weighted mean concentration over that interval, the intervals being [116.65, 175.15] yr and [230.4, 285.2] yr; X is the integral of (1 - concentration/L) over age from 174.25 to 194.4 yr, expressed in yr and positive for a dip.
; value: -0.7 yr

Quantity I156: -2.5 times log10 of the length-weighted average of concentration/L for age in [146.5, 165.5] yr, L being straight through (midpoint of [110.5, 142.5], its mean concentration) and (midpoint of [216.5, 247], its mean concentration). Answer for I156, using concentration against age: 0.087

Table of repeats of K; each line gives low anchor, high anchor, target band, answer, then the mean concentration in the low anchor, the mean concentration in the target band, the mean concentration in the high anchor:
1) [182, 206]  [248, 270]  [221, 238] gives -0.3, 85.1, 86.8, 85.7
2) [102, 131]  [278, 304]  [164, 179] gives -0.4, 83.5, 86.2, 85.4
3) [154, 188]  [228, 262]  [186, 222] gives 0.2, 85.7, 85.4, 86.4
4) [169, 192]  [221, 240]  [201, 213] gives 0.2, 86.1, 85.1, 86.8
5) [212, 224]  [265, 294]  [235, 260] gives -0.1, 85.7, 86.2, 86.2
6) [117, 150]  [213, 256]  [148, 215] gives -1.0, 79.4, 83.9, 86.2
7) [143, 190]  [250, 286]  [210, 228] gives -0.4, 82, 85.8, 85.9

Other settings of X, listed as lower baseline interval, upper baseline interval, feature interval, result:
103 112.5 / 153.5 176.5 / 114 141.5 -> 1.2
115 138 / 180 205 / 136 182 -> 1.0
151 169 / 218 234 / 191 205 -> 0.0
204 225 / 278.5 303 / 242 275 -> -0.3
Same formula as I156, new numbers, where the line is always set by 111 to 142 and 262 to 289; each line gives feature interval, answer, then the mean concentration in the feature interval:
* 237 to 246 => -0.03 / 87.1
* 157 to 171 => -0.02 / 85.3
